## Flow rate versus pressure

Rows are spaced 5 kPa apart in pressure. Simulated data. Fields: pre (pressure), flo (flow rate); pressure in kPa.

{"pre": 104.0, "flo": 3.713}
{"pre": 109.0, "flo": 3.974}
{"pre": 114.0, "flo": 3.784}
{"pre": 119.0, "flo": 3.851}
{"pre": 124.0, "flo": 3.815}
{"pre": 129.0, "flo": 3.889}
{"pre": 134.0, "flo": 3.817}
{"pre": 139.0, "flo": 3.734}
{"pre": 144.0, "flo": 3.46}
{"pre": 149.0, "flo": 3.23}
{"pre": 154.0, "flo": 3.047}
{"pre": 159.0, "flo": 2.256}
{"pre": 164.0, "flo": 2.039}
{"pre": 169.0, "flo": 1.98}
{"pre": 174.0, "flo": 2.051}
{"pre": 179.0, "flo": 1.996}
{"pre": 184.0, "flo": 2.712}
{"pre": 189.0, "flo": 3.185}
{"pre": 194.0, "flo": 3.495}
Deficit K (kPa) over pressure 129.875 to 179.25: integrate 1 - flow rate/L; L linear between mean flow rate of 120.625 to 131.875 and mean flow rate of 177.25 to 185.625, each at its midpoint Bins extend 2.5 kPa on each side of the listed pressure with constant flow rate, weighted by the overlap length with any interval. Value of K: 4.7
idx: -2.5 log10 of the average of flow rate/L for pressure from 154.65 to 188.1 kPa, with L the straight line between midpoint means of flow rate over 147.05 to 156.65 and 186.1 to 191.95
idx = 0.356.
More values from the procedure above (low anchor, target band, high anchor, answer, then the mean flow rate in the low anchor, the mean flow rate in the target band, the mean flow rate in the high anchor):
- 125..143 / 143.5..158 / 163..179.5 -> -0.04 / 3.78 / 3.11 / 2.02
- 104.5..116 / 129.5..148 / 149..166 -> -0.19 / 3.85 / 3.66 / 2.57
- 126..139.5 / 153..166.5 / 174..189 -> 0.28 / 3.83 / 2.38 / 2.44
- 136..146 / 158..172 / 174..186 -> 0.32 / 3.61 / 2.07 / 2.28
